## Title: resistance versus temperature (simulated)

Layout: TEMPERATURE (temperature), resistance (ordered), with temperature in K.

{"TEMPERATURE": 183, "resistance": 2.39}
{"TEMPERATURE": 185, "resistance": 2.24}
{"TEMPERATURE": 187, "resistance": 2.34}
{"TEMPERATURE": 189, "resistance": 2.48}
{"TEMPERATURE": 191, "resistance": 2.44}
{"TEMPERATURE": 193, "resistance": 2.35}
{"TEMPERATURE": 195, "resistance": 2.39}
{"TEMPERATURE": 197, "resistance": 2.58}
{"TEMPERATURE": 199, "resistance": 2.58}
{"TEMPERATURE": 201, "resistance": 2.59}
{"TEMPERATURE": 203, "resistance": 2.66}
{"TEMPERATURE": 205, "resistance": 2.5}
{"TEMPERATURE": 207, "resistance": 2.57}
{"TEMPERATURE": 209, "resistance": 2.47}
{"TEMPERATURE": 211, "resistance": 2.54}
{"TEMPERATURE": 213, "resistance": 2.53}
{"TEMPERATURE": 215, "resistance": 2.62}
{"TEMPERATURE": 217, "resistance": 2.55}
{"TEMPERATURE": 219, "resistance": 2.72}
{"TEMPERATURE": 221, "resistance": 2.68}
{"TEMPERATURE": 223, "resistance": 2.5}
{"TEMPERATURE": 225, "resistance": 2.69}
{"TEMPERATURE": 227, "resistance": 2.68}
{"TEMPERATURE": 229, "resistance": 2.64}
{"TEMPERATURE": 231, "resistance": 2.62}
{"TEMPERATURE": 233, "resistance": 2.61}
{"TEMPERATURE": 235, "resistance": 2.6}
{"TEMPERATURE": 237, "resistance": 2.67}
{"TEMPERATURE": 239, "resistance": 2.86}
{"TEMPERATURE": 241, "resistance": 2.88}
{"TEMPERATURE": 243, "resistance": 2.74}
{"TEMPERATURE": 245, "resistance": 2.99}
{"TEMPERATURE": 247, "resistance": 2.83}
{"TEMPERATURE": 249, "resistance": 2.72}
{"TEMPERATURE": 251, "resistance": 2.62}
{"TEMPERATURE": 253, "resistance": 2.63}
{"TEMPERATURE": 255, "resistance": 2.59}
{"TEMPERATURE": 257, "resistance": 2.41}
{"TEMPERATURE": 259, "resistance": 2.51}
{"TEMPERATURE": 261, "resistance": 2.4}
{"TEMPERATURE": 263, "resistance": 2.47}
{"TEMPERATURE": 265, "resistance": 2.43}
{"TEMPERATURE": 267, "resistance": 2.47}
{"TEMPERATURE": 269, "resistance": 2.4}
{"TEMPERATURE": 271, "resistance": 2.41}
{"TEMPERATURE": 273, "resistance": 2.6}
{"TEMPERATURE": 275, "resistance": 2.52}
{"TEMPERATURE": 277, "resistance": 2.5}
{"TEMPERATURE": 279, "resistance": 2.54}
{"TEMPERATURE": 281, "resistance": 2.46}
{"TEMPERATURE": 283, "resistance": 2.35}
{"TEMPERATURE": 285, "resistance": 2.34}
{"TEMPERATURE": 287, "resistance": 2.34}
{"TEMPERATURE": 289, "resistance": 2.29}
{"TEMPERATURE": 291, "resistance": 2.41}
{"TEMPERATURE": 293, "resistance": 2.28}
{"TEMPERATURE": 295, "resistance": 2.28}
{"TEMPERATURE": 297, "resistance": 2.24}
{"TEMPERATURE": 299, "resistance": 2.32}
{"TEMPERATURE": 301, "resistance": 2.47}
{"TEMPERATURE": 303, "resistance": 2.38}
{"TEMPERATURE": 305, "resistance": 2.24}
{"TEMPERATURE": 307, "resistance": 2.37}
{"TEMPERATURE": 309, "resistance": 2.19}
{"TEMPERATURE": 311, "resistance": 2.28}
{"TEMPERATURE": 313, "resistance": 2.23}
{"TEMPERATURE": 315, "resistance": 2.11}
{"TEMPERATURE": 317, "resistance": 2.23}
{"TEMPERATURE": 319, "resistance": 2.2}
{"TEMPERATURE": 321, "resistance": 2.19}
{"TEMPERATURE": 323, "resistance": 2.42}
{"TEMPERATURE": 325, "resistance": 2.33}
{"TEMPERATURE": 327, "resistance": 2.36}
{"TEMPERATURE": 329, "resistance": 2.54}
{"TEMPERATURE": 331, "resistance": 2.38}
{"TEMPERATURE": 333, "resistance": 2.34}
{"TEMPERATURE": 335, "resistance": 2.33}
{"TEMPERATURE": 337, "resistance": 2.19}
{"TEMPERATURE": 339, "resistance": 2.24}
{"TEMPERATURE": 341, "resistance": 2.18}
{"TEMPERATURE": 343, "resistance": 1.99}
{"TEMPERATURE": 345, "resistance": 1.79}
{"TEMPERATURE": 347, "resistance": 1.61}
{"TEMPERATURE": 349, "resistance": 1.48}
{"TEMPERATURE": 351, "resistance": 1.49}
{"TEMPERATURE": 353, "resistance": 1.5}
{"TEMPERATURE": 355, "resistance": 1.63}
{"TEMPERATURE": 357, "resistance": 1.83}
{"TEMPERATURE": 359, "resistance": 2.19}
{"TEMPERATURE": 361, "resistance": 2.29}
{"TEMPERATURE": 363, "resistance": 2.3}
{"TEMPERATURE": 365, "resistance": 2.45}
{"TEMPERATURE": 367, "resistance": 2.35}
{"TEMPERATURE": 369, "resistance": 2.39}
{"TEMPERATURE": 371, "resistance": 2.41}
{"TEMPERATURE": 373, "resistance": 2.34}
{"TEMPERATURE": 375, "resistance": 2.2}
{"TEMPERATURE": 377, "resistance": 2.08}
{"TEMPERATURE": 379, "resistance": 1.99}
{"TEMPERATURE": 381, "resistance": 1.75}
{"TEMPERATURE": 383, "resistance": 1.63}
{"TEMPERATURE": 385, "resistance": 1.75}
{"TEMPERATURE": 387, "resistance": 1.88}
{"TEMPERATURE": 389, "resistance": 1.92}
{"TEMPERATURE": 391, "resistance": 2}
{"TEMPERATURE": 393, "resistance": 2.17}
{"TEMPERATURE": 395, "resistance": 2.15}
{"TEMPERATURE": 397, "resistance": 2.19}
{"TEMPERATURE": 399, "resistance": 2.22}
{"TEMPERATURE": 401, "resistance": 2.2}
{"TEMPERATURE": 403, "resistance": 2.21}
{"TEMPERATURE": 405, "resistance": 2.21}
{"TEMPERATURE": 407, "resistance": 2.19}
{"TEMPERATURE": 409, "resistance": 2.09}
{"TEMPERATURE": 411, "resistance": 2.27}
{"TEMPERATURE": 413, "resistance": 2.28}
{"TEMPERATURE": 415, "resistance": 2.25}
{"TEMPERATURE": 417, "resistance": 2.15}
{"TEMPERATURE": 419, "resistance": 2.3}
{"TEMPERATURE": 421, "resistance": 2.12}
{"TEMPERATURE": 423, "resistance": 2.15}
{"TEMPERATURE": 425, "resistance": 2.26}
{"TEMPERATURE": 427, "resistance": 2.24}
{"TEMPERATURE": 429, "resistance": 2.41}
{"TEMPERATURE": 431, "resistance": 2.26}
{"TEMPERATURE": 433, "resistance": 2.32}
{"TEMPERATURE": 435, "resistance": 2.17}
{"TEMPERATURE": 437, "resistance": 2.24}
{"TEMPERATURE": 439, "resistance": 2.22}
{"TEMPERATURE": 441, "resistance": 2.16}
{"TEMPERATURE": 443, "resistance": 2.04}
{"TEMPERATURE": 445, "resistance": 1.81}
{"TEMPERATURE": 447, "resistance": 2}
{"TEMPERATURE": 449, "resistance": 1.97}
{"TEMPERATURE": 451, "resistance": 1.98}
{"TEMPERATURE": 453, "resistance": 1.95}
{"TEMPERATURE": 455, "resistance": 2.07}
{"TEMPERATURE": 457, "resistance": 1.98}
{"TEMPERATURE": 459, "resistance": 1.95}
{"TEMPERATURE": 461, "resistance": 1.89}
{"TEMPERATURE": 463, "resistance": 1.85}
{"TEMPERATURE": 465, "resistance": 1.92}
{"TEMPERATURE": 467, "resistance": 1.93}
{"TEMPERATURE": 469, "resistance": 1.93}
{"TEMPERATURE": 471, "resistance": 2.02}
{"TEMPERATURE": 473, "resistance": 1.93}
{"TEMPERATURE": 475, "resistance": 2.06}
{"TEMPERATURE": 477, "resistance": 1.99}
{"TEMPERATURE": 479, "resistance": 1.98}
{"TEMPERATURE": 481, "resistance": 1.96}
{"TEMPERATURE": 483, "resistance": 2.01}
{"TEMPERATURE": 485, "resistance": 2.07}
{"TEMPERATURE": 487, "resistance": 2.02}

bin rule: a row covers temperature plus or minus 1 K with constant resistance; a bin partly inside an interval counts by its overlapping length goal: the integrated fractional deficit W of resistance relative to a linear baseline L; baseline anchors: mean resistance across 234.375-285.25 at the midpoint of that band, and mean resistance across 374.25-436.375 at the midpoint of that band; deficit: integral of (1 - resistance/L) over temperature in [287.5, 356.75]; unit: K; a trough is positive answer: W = 6.7 K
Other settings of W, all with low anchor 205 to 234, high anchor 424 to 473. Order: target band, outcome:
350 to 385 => 3.3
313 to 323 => 0.7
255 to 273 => 0.3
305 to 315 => 0.6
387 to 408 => 0.5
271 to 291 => 0.2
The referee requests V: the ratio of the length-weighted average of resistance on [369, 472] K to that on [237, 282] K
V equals 0.81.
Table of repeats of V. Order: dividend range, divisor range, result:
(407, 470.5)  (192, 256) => 0.80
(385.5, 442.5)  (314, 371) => 1.03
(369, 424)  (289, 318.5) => 0.93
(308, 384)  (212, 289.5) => 0.82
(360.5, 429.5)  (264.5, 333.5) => 0.92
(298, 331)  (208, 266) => 0.88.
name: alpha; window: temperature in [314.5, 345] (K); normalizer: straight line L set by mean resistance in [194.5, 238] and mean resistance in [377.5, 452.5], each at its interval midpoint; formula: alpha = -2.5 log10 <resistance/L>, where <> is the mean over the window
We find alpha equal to 0.03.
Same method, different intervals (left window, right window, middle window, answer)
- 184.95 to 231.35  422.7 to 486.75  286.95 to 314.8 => 0.03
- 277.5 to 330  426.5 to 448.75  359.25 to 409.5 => 0.05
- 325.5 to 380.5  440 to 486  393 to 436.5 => -0.10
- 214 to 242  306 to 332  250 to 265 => 0.01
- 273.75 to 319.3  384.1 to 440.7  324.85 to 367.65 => 0.10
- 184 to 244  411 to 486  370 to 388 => 0.12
